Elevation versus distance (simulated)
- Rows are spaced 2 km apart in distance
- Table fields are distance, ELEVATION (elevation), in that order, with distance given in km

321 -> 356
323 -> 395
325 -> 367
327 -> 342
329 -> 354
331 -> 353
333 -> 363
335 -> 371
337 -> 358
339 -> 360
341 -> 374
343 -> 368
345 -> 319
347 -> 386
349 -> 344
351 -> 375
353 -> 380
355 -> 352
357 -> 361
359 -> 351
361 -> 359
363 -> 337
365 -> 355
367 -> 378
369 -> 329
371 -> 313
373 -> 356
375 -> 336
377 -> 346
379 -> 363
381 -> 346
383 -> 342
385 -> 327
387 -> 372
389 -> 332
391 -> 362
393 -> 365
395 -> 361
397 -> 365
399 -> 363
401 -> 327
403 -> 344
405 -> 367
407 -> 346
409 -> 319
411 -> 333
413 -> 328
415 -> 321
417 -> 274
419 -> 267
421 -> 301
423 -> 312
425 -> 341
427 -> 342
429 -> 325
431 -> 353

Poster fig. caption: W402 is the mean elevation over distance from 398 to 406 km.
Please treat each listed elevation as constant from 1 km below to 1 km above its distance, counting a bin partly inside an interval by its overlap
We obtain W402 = 350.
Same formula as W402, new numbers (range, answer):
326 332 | 350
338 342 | 367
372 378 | 346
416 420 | 270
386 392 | 355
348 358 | 362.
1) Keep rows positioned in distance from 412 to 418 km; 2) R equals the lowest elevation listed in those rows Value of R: 274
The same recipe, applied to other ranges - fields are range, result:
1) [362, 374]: 313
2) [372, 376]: 336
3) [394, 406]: 327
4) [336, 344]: 358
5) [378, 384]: 342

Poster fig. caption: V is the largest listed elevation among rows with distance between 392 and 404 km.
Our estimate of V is 365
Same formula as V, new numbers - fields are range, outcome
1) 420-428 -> 342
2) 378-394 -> 372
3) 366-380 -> 378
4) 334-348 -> 386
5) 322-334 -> 395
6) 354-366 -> 361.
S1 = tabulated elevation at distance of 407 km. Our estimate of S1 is 346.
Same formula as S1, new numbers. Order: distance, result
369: 329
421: 301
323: 395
